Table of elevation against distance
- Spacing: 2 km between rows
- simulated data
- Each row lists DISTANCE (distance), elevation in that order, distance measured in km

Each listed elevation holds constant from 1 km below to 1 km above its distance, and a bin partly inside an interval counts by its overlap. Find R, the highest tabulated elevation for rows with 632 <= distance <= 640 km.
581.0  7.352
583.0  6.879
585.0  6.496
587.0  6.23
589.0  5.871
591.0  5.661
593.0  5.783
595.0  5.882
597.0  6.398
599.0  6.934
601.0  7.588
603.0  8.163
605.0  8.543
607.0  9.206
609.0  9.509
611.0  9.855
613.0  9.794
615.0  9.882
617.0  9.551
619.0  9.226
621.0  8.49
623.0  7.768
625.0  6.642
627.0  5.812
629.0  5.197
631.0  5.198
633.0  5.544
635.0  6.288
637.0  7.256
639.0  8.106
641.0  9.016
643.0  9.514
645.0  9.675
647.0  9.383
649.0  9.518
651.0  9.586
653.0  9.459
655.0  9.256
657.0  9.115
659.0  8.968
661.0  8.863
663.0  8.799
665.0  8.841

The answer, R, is 8.106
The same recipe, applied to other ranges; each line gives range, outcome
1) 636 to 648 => 9.675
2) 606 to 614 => 9.855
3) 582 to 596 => 6.879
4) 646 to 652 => 9.586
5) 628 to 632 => 5.198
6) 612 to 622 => 9.882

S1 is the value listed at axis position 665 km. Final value 8.841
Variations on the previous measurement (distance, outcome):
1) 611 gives 9.855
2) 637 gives 7.256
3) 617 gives 9.551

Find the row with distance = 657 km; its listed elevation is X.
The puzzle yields 9.115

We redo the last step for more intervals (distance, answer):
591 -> 5.661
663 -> 8.799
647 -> 9.383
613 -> 9.794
